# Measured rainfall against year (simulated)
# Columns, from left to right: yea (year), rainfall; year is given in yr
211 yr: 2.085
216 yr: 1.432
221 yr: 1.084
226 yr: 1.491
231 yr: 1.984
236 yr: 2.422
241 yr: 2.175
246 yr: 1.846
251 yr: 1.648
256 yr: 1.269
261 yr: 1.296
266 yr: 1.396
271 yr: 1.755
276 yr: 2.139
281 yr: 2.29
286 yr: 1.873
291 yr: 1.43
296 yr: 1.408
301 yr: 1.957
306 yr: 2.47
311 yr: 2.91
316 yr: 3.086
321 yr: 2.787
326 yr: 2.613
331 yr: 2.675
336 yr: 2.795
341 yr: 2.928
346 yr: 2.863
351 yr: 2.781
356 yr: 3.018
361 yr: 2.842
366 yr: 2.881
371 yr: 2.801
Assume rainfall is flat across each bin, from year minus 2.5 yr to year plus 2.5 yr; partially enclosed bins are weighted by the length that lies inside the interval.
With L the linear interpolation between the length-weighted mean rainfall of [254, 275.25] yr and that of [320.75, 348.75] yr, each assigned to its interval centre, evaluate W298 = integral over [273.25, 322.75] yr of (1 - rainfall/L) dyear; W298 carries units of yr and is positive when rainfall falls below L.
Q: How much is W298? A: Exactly -2.7 yr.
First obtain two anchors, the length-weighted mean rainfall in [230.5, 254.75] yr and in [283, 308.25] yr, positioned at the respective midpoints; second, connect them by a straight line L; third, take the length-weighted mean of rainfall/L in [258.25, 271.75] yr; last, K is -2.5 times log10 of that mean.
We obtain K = 0.31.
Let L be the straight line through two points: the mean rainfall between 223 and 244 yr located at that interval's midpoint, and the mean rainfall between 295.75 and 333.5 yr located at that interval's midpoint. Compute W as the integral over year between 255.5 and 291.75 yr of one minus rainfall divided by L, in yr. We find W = 8.9 yr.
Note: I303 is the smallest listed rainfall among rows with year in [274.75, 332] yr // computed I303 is 1.408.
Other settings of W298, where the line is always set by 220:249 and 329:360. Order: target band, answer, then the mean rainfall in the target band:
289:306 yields 4.9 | 1.73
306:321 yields -1.8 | 2.87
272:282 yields 0.5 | 2.13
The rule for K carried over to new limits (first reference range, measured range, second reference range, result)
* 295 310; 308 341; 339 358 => -0.14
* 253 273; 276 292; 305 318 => 0.04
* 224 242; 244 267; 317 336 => 0.42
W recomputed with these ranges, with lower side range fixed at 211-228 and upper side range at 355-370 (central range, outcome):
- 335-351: -0.96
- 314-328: -2.04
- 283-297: 3.50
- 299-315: -1.26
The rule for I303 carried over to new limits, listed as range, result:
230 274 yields 1.269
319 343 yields 2.613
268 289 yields 1.755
